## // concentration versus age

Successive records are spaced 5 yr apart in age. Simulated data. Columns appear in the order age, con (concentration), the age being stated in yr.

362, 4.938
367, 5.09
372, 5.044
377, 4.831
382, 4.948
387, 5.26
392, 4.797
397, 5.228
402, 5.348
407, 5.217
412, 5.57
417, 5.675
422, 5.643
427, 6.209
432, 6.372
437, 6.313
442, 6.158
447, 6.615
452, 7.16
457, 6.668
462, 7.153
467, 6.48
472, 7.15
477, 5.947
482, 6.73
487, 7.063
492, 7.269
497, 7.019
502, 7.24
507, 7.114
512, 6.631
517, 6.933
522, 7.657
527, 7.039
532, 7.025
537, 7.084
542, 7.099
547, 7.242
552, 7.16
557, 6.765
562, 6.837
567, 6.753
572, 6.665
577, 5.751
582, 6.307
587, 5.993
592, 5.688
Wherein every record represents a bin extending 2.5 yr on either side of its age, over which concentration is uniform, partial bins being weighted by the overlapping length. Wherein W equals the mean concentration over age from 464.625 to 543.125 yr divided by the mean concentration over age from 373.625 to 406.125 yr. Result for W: 1.4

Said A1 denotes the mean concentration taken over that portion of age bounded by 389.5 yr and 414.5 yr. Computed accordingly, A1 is 5.23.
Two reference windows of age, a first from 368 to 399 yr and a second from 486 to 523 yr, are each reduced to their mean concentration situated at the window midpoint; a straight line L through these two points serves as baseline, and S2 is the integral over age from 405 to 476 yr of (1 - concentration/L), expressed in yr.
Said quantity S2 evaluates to -3.6 yr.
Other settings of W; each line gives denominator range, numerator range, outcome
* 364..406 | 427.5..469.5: 1.30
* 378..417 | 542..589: 1.27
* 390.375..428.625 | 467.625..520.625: 1.27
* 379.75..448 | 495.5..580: 1.23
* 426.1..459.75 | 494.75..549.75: 1.09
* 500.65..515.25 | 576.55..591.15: 0.86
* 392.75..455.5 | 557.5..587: 1.09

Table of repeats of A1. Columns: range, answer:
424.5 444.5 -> 6.26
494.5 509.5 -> 7.12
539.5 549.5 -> 7.17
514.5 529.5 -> 7.21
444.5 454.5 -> 6.89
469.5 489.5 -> 6.72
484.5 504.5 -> 7.15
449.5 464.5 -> 6.99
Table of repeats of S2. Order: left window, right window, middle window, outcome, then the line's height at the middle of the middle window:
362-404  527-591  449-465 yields -3.4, 5.75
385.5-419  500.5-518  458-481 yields -1.2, 6.35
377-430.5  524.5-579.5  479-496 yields -2.1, 6.21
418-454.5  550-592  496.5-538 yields -4.4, 6.41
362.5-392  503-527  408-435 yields -0.9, 5.68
